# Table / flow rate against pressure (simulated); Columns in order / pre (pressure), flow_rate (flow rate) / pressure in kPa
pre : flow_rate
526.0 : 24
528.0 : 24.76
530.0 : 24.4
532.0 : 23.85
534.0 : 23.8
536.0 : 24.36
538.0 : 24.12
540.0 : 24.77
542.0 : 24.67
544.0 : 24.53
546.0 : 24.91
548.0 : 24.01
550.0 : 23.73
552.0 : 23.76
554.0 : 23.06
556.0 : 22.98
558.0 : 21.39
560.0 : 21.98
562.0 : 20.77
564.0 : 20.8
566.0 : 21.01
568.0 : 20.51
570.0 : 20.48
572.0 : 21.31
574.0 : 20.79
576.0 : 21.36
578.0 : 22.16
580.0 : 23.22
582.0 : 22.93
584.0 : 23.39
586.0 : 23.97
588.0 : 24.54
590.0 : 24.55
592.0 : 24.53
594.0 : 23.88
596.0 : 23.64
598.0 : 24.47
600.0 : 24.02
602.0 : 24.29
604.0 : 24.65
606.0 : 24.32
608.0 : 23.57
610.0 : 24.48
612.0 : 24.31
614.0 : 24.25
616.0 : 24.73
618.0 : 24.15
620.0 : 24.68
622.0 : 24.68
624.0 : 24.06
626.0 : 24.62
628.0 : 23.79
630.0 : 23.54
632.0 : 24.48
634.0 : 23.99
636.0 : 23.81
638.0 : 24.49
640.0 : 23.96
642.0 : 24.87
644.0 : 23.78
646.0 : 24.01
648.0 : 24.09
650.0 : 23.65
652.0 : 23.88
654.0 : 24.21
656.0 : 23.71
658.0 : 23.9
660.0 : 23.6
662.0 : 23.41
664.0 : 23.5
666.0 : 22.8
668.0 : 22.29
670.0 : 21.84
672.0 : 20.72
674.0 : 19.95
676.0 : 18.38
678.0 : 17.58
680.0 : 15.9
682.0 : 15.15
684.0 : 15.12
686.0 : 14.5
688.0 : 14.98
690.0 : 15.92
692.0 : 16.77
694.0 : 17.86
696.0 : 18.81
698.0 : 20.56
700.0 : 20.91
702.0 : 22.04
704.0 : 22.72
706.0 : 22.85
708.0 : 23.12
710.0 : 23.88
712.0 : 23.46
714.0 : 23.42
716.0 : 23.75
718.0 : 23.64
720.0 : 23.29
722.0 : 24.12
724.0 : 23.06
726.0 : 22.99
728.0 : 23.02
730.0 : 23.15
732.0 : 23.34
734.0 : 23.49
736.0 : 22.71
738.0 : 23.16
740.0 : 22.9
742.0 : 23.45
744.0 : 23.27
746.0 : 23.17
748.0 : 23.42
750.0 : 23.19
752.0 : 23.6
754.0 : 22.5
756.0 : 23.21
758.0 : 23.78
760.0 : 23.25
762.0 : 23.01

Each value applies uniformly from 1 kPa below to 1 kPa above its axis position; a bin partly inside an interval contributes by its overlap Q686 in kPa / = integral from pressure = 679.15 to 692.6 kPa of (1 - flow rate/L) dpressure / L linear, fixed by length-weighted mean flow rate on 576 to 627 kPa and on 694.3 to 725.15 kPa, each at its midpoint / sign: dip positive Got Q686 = 4.37 kPa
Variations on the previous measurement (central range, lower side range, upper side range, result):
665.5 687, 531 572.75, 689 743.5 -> 3.7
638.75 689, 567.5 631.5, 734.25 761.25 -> 4.8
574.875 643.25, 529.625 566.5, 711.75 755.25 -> -2.0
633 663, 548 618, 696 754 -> -1.2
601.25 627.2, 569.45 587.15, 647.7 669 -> -1.8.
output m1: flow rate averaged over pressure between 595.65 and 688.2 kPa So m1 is 22.7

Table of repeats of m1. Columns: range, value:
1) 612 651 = 24.2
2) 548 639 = 23.3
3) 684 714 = 19.8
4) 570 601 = 23.2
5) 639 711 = 21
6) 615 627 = 24.5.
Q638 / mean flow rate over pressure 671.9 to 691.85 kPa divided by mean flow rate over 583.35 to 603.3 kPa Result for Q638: 0.69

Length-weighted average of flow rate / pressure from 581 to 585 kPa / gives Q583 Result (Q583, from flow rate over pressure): 23.2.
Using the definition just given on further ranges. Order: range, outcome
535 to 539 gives 24.2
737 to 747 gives 23.2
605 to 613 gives 24.2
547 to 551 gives 23.9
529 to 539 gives 24.1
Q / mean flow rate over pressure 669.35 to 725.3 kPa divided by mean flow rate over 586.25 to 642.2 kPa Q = 0.83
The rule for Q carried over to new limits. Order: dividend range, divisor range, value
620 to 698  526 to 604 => 0.93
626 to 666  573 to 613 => 1.01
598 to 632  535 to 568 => 1.05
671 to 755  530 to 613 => 0.91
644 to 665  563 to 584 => 1.10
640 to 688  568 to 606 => 0.92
